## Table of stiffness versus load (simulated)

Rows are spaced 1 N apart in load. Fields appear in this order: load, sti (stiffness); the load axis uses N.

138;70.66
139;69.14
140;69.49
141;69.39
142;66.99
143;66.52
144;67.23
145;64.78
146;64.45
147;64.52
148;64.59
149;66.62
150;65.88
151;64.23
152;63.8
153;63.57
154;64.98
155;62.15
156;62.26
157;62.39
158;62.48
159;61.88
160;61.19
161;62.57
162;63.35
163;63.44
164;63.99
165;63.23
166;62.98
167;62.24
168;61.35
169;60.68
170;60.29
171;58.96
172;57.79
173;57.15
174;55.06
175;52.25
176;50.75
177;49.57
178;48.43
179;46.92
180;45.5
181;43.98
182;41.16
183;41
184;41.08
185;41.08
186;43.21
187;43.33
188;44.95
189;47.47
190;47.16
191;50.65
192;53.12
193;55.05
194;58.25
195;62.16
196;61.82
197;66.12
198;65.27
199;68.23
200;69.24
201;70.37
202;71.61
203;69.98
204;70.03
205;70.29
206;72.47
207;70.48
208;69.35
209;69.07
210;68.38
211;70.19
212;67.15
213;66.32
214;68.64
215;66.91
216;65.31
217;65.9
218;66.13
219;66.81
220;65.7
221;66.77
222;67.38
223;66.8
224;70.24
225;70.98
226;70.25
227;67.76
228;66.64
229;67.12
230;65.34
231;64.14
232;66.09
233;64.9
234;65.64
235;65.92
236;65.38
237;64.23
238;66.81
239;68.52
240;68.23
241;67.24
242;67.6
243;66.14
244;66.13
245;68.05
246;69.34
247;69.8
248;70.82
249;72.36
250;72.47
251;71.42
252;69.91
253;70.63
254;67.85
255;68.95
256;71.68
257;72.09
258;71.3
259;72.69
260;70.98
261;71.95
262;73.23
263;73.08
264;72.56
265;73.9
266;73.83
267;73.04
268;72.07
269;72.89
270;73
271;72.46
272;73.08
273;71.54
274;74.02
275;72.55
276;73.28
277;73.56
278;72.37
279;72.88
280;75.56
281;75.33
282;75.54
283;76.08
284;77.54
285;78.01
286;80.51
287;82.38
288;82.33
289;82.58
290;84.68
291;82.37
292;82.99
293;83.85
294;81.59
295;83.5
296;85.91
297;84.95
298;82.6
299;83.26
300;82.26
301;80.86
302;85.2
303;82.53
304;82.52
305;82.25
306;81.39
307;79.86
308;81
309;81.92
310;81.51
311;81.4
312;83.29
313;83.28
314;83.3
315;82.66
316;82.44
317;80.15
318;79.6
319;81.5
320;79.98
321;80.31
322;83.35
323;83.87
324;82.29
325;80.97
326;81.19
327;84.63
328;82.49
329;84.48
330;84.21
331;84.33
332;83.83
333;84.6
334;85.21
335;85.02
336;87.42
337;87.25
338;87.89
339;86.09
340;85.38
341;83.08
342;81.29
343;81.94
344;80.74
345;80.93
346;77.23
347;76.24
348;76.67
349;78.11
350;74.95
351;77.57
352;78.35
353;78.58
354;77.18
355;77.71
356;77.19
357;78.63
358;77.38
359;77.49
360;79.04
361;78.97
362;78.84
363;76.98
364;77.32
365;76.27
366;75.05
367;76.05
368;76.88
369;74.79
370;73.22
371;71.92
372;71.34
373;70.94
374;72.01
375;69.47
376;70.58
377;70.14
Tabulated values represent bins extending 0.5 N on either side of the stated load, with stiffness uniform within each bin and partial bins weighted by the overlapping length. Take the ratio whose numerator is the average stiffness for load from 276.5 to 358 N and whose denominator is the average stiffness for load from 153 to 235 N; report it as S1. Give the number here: 1.33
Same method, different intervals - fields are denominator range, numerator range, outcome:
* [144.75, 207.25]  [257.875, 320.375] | 1.34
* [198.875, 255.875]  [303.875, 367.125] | 1.19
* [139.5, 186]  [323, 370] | 1.37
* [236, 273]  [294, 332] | 1.17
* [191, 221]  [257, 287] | 1.11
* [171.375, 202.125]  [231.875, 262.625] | 1.30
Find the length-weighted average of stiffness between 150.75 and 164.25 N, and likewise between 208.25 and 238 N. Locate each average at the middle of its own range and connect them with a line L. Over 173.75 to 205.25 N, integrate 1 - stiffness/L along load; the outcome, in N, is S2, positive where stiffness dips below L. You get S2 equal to 5.1 N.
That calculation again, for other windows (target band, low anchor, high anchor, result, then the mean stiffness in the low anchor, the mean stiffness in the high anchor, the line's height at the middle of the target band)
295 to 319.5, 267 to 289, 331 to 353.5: -1.3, 75.2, 81.8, 78.2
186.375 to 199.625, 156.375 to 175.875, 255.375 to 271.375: 1.7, 60.5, 72.5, 63.8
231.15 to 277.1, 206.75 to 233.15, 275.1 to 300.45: 2.1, 67.4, 79.7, 73.6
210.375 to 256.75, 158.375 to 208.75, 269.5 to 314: -0.1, 57.6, 79.6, 67.8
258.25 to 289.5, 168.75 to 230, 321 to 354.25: -1.1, 60.2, 82.1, 72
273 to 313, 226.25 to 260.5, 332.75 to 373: -3.7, 68.4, 79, 73.2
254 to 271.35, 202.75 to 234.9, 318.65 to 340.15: 0.5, 67.7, 83.9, 74.2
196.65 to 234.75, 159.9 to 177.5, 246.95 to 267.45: -1.2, 59.2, 71.7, 65.8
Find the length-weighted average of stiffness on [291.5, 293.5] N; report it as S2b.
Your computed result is 83.4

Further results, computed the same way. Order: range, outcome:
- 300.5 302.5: 83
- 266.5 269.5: 72.7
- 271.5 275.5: 72.8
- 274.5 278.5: 72.9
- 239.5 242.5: 67.7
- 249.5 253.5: 71.1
